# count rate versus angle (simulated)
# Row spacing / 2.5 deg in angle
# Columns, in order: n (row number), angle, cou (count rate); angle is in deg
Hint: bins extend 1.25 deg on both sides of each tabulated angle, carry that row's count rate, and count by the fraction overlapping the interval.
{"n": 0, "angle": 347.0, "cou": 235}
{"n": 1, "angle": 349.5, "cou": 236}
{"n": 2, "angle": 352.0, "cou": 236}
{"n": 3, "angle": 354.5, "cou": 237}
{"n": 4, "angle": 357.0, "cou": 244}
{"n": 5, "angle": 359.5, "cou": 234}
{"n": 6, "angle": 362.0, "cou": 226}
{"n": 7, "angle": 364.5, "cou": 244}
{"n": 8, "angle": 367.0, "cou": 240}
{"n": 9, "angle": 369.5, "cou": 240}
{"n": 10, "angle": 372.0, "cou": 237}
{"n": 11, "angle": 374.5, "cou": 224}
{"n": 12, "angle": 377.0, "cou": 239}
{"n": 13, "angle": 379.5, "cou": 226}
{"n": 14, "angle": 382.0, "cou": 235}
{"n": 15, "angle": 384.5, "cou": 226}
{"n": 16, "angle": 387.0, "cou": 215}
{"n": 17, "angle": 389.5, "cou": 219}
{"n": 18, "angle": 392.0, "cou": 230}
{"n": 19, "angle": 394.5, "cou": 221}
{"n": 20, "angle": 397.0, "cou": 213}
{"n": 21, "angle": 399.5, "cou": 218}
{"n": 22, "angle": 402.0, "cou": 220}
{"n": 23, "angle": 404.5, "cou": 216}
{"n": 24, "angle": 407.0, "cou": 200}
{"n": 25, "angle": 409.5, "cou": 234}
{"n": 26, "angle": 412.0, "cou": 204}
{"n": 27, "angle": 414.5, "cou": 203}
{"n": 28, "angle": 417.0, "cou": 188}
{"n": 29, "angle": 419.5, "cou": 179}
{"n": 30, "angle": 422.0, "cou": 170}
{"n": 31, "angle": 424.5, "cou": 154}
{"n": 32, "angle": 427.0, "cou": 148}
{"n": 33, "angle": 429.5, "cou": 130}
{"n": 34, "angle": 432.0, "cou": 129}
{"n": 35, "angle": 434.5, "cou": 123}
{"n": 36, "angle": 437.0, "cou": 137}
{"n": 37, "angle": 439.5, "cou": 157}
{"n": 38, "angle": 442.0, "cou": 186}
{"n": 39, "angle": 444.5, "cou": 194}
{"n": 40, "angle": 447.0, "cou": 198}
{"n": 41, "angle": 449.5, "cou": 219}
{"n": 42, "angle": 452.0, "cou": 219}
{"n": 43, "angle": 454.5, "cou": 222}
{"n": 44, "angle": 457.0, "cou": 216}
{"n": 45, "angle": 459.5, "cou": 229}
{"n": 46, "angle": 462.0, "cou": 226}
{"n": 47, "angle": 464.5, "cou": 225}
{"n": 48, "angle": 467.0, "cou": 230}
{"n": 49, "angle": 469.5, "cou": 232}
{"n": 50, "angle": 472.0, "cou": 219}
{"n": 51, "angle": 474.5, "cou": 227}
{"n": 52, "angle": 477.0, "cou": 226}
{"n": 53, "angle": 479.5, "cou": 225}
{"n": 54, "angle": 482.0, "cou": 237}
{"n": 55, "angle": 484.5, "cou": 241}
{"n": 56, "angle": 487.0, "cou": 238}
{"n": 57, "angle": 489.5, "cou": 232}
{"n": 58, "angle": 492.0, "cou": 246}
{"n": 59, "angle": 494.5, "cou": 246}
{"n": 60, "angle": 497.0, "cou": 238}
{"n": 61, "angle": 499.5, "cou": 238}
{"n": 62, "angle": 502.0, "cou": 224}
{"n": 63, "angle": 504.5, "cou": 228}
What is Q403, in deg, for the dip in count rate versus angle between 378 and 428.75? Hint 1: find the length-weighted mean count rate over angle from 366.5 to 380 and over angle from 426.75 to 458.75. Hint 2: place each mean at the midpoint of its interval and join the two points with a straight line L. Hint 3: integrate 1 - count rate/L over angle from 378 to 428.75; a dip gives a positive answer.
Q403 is 1.2 deg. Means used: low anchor 234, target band 205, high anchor 177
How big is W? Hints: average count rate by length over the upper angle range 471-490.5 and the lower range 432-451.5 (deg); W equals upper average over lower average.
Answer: 1.3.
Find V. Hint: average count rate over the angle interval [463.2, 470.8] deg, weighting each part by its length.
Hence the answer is 229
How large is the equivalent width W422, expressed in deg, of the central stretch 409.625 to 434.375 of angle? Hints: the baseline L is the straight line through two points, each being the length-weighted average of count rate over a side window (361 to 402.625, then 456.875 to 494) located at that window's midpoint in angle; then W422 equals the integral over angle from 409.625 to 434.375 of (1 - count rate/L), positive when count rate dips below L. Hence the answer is 6.6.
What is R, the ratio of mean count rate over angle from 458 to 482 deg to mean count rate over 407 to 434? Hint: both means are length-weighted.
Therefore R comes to 1.31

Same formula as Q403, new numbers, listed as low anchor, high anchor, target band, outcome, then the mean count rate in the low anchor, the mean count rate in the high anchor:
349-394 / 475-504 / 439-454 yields 2.3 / 232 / 235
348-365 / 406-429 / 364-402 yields -2.5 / 236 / 185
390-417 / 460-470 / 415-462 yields 9.1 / 215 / 228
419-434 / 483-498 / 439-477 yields -4.2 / 149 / 240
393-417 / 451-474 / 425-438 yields 5.0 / 213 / 224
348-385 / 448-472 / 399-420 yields 2.0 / 235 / 224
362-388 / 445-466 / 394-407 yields 0.7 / 232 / 218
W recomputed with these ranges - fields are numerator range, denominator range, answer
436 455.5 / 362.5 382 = 0.82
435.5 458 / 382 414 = 0.88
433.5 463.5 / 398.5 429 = 1.01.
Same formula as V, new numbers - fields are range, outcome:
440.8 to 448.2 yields 193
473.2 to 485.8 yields 231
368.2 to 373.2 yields 239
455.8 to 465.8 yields 224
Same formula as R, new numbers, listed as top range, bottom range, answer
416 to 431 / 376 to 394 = 0.71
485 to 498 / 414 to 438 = 1.55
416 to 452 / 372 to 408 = 0.75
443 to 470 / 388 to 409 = 1.00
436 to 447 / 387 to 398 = 0.78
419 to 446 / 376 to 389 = 0.68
